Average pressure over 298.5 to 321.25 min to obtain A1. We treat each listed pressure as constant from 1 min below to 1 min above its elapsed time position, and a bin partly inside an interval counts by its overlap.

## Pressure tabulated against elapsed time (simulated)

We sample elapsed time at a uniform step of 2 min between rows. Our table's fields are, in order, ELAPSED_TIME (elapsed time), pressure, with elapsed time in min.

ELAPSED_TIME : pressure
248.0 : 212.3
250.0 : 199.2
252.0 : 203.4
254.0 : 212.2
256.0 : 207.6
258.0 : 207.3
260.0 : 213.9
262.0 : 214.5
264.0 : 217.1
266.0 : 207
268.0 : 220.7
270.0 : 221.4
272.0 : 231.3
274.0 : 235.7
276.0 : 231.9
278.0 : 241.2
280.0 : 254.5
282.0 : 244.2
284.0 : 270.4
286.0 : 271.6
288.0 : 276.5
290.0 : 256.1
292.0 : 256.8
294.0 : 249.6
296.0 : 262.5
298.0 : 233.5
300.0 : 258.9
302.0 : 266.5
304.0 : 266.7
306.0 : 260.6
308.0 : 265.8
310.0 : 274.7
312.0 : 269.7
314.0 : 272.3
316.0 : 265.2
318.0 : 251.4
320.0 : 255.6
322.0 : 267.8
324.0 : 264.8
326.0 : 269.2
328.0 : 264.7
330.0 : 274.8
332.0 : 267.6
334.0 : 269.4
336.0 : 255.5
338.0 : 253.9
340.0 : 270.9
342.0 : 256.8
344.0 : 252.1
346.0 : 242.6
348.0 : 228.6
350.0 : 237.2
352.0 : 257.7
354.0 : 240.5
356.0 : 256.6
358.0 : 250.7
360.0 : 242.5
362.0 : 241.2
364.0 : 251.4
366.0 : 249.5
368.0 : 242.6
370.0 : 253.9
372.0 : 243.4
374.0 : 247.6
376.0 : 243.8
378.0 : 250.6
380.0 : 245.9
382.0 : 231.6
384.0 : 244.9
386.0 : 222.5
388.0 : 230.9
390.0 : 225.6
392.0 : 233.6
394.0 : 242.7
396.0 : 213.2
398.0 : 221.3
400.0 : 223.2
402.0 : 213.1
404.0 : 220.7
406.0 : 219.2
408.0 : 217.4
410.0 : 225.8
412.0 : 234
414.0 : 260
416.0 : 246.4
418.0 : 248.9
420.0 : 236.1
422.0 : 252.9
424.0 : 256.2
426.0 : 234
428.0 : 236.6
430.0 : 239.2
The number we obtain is 264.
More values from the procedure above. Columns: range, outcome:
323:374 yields 253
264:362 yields 254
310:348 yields 262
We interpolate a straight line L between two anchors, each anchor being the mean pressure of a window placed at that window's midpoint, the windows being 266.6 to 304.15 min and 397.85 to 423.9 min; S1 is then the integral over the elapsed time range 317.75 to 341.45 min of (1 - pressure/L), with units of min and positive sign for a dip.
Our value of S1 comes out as -2.0 min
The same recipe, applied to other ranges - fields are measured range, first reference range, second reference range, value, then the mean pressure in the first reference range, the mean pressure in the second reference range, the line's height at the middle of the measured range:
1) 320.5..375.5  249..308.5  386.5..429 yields -4.3 min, 238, 233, 235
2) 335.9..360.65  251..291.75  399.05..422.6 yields -1.8 min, 232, 233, 233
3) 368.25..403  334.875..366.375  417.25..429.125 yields 1.7 min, 249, 244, 247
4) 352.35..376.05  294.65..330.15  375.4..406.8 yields -0.6 min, 263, 230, 241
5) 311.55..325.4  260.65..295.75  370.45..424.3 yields -1.4 min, 241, 235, 239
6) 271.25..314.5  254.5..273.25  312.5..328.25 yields -2.9 min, 216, 264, 241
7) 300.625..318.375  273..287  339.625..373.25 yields -1.2 min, 250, 248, 249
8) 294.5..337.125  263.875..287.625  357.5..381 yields -3.7 min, 239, 247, 242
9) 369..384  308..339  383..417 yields -0.3 min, 265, 229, 240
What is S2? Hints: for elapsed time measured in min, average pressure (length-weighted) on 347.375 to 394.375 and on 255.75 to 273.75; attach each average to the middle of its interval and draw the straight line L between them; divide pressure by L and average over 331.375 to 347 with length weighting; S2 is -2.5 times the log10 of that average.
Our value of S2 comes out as -0.10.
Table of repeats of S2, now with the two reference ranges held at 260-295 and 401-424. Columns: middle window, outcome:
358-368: -0.04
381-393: 0.02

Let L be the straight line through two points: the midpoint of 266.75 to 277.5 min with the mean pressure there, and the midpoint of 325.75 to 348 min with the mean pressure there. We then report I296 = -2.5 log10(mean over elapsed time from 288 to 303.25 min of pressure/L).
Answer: -0.07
